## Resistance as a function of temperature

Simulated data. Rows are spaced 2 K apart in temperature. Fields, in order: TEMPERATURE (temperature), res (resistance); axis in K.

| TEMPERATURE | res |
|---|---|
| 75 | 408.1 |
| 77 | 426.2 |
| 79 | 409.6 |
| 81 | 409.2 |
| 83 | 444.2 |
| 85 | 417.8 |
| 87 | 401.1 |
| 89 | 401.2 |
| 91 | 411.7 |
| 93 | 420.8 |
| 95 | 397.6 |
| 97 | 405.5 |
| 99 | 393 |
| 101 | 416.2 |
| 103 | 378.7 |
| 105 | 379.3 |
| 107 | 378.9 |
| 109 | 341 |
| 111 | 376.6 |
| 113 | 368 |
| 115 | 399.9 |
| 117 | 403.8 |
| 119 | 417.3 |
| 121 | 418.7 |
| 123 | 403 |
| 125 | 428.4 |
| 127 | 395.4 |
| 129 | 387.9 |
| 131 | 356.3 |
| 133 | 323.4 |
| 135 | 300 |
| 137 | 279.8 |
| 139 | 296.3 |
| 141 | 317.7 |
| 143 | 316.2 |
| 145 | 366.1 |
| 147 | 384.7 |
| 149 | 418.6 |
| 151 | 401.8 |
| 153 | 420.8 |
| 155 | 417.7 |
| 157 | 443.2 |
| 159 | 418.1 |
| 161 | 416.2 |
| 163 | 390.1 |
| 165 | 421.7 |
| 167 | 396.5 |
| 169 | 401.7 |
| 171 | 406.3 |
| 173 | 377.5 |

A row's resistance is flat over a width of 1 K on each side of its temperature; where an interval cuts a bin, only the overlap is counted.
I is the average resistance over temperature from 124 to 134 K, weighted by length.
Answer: 378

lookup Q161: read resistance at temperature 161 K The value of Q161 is 416.2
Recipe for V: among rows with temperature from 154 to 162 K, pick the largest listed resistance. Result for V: 443.2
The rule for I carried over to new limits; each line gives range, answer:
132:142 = 303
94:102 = 403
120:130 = 407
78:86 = 420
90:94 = 416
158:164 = 408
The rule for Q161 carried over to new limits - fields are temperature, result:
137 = 279.8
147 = 384.7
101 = 416.2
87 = 401.1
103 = 378.7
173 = 377.5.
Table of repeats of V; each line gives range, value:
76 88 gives 444.2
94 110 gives 416.2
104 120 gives 417.3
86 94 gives 420.8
